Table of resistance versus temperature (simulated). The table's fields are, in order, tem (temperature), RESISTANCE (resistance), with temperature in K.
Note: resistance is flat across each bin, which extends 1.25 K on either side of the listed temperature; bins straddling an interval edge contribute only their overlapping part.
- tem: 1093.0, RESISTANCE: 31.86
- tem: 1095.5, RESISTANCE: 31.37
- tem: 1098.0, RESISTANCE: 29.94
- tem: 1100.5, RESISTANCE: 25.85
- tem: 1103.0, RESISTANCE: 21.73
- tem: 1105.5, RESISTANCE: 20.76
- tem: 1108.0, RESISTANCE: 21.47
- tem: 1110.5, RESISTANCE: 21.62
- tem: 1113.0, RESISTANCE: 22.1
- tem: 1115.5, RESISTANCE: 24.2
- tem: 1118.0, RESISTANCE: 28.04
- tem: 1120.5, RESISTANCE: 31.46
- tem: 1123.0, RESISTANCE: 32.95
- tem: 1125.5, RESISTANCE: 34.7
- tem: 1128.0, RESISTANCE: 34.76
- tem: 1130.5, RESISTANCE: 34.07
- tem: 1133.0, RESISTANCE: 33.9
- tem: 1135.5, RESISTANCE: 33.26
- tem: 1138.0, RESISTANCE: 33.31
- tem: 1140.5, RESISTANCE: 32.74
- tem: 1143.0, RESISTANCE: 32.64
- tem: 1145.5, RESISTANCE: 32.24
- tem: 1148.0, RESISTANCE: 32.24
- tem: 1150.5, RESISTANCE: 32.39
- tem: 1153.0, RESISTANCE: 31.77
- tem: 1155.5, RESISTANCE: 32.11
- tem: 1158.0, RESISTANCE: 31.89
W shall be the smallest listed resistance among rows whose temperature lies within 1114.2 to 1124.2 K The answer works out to 24.2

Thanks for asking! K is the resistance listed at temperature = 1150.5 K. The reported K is 32.39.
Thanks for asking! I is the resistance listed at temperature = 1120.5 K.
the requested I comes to 31.46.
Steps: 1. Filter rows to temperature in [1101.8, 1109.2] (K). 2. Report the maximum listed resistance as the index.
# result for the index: 21.73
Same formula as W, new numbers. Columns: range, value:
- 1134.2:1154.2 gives 31.77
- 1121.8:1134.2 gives 32.95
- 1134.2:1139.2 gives 33.26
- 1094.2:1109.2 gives 20.76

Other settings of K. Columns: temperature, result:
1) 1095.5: 31.37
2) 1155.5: 32.11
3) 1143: 32.64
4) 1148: 32.24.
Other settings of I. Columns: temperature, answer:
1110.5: 21.62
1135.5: 33.26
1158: 31.89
